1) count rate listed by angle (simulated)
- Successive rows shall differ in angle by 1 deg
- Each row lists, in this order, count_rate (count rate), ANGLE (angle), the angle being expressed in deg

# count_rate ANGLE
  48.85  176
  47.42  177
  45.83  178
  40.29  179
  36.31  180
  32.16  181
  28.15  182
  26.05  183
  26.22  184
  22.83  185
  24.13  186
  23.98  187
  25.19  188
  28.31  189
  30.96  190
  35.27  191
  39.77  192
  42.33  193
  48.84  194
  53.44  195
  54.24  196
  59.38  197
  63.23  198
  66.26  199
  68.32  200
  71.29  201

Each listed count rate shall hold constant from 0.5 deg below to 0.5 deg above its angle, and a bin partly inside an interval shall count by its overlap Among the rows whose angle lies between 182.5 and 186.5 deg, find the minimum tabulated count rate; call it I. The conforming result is 22.83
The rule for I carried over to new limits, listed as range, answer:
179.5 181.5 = 32.16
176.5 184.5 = 26.05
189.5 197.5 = 30.96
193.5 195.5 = 48.84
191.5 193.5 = 39.77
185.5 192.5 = 23.98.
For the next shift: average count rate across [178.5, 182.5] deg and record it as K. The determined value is 34.2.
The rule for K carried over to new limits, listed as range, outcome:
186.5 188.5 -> 24.6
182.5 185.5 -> 25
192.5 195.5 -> 48.2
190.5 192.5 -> 37.5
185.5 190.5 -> 26.5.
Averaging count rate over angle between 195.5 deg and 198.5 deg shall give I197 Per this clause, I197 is 58.9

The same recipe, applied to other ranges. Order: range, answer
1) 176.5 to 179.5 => 44.5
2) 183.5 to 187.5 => 24.3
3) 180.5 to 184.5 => 28.1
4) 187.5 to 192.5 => 31.9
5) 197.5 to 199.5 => 64.7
